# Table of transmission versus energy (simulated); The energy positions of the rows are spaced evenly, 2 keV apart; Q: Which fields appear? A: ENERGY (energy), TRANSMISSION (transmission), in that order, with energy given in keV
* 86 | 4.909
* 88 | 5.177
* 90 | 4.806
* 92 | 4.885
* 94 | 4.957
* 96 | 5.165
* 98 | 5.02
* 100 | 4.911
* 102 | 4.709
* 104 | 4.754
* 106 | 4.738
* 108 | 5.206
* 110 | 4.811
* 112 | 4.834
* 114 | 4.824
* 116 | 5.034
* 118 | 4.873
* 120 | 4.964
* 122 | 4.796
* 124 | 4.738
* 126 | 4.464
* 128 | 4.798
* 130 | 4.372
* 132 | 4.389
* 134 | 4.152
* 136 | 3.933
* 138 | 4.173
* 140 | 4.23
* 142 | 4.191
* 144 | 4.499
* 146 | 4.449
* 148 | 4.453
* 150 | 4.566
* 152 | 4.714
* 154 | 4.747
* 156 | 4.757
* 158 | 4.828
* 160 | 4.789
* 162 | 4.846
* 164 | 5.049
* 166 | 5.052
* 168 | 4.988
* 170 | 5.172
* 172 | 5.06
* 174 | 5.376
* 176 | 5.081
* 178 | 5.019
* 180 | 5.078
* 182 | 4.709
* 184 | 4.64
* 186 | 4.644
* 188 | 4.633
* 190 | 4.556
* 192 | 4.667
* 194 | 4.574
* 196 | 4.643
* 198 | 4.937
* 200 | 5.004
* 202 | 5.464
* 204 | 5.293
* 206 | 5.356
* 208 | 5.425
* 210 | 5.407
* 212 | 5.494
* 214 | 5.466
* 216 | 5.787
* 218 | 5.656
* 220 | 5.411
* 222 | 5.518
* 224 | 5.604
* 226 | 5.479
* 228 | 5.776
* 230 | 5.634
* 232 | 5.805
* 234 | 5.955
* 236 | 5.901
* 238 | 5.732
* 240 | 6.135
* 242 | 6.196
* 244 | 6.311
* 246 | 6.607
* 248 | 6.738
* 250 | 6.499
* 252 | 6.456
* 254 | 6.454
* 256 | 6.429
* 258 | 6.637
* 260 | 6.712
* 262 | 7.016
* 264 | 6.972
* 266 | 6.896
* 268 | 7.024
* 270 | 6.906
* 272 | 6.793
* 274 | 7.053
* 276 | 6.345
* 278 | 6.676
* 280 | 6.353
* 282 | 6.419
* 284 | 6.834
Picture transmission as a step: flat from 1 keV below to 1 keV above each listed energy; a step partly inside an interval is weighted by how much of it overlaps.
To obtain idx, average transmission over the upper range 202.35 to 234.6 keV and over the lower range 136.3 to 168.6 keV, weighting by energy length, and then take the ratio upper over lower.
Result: 1.2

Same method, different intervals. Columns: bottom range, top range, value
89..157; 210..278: 1.33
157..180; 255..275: 1.36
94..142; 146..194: 1.03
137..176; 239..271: 1.40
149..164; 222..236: 1.20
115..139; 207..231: 1.22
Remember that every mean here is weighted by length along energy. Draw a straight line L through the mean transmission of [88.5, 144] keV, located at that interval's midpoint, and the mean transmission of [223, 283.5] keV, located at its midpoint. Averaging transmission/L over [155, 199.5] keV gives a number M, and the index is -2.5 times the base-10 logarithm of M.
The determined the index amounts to 0.12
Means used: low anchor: 4.69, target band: 4.87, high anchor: 6.39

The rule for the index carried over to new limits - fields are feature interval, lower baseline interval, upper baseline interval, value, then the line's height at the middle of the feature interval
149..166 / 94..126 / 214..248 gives 0.100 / 5.26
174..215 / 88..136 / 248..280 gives 0.164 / 5.83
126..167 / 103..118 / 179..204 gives 0.071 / 4.85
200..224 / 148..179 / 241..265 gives 0.069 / 5.82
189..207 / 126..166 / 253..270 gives 0.125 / 5.54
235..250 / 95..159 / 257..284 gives 0.017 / 6.35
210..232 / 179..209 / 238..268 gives 0.015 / 5.67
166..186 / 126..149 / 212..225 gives -0.017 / 4.92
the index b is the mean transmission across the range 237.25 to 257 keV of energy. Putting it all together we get 6.36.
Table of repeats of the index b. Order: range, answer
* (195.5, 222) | 5.35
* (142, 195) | 4.79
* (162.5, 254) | 5.43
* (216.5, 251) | 5.94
